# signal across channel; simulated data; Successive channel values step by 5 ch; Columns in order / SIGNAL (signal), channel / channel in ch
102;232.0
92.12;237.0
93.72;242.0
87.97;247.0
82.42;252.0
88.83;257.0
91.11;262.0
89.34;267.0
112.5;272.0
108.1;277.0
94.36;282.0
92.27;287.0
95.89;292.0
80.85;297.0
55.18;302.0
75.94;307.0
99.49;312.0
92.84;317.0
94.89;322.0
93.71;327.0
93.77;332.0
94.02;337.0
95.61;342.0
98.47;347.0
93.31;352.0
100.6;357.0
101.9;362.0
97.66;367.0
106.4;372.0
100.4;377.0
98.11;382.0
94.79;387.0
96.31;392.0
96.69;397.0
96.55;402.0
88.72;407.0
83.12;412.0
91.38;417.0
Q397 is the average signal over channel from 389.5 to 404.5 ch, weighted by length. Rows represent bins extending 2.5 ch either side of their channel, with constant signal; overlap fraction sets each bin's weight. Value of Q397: 96.5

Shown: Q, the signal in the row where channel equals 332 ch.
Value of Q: 93.77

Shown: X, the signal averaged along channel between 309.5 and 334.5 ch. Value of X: 94.9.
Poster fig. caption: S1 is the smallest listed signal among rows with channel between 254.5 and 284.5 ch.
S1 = 88.83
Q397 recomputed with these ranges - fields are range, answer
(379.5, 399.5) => 96.5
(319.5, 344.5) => 94.4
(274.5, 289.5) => 98.2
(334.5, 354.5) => 95.4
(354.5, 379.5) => 101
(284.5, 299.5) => 89.7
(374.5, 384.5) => 99.3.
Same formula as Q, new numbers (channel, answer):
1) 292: 95.89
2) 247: 87.97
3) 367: 97.66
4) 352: 93.31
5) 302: 55.18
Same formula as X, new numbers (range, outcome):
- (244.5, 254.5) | 85.2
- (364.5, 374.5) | 102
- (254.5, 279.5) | 98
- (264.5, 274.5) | 101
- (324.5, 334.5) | 93.7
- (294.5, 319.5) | 80.9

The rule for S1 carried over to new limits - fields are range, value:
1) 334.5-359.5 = 93.31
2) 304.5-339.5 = 75.94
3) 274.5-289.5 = 92.27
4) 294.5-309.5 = 55.18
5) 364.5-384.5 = 97.66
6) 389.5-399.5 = 96.31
